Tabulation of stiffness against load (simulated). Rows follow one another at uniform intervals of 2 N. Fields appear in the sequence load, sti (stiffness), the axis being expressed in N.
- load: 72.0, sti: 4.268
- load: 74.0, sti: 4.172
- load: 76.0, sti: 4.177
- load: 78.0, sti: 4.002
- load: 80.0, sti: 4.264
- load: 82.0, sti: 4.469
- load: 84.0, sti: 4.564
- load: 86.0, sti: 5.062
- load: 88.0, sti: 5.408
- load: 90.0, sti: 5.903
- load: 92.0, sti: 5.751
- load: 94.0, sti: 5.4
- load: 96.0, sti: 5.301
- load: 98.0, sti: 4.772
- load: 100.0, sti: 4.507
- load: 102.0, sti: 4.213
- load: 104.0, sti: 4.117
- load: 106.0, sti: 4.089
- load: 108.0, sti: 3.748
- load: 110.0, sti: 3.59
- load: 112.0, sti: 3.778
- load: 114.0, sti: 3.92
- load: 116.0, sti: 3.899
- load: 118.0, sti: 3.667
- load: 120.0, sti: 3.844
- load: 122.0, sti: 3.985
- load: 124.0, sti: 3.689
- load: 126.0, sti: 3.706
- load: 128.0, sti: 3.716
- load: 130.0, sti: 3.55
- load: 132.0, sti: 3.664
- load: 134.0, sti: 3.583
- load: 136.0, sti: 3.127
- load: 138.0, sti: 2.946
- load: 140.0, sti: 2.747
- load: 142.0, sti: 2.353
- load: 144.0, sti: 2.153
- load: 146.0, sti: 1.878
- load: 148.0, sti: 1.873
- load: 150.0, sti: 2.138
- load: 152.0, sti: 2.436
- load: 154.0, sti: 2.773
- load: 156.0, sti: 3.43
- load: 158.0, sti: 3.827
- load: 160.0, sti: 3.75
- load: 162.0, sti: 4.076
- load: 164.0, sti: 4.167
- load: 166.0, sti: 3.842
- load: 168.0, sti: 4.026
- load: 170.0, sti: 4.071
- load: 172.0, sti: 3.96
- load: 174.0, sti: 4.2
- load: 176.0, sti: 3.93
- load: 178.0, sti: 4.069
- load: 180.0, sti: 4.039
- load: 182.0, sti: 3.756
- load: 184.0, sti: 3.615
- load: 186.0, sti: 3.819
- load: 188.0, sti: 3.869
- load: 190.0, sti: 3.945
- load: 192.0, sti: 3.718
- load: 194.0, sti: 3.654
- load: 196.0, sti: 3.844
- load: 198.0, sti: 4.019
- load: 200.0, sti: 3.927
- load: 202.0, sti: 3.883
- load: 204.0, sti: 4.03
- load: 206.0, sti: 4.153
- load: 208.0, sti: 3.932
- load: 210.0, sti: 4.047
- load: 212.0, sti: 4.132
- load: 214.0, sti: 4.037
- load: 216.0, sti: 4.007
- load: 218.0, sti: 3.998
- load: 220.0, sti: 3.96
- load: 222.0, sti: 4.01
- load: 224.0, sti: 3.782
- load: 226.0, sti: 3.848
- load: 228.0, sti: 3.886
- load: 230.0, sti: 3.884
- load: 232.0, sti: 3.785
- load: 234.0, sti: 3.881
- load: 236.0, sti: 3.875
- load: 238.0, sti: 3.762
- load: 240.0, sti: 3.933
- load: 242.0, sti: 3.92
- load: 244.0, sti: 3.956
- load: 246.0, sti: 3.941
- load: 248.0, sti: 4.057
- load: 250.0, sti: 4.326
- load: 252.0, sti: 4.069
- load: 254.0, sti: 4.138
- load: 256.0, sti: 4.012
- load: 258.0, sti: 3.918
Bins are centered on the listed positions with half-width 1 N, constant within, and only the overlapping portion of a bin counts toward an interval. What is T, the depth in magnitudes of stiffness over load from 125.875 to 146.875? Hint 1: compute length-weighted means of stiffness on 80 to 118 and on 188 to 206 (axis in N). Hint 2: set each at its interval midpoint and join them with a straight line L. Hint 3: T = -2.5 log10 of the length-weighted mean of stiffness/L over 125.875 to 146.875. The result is 0.39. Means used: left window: 4.55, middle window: 3.02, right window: 3.89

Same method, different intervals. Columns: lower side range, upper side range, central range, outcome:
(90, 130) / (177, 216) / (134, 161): 0.43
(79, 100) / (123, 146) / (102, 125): 0.04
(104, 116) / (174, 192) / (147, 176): 0.12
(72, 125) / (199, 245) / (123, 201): 0.19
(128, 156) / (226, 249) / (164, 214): -0.19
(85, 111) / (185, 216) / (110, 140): 0.25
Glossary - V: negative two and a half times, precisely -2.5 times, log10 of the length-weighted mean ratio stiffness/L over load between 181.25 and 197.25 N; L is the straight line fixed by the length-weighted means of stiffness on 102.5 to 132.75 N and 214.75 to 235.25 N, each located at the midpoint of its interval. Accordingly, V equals 0.03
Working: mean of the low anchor 3.81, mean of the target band 3.78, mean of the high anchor 3.91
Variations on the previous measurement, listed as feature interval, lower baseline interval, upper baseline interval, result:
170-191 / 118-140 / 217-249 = -0.06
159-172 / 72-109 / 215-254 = 0.08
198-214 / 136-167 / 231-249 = -0.14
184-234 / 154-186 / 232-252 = 0.00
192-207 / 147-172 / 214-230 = -0.05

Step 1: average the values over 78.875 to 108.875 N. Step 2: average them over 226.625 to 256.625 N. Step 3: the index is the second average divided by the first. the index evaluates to 0.83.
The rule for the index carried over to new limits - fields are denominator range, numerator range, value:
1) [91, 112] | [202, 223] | 0.89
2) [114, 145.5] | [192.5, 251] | 1.17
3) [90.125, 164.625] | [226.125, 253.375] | 1.08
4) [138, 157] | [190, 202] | 1.57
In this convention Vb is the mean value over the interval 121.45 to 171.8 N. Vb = 3.26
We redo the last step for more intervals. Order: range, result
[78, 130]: 4.35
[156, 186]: 3.93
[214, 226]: 3.95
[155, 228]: 3.93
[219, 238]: 3.87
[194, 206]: 3.93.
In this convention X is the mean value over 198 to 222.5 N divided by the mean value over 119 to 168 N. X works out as 1.2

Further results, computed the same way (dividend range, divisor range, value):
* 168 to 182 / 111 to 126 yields 1.05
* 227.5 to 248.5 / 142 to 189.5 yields 1.13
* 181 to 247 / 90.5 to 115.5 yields 0.88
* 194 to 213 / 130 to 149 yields 1.45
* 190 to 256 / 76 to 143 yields 0.96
